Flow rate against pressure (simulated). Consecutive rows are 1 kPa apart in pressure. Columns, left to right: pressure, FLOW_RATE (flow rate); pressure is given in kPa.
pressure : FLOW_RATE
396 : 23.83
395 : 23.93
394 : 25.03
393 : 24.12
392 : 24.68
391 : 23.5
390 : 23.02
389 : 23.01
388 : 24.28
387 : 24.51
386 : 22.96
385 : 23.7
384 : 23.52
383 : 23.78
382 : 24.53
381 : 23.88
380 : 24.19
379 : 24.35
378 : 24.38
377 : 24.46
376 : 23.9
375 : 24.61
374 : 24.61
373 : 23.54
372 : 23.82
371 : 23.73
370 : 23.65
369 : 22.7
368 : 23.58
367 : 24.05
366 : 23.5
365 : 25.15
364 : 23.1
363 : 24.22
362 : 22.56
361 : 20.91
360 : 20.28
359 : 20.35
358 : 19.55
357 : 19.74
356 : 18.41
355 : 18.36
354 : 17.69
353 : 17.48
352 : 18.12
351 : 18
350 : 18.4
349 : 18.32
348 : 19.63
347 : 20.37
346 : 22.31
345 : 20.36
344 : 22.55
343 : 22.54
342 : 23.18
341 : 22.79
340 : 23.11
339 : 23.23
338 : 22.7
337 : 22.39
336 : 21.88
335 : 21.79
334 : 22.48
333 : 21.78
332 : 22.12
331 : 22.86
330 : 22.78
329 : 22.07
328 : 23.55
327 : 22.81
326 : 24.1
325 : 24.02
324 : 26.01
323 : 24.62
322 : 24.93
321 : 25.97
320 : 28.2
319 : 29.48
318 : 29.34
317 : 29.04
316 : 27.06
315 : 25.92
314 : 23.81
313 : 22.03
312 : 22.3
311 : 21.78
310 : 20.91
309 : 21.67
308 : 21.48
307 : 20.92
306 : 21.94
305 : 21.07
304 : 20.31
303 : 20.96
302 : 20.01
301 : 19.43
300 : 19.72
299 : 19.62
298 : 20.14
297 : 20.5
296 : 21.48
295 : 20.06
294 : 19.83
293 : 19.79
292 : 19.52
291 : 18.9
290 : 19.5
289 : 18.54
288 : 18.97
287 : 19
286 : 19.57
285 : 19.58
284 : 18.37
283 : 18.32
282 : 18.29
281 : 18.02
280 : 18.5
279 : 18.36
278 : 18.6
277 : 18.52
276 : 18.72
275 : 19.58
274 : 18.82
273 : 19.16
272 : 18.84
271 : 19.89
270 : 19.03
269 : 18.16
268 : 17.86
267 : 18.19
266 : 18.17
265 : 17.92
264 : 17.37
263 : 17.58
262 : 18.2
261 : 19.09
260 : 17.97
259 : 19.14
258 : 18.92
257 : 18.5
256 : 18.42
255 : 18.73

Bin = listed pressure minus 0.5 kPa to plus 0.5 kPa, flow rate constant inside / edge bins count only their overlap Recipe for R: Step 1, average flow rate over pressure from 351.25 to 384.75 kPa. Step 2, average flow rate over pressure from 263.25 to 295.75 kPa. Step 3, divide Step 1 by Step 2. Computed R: 1.2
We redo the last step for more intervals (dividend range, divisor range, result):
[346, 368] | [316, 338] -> 0.84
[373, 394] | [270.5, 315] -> 1.20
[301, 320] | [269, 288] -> 1.24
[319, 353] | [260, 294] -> 1.20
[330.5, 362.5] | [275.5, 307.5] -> 1.07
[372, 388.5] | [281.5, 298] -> 1.24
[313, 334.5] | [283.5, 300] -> 1.27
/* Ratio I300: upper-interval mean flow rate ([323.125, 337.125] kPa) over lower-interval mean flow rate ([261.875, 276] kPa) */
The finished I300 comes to 1.24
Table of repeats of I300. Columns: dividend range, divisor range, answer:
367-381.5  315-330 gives 0.93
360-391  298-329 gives 1.01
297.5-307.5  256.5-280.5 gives 1.10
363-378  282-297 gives 1.23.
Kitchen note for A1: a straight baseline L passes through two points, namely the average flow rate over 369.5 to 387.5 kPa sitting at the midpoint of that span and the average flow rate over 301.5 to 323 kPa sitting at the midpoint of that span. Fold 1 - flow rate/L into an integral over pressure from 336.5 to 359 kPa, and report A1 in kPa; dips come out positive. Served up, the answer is 3.3 kPa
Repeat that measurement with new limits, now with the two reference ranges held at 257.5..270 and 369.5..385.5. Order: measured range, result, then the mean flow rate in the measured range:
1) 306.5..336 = -3.9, 24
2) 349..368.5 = 2.1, 20.6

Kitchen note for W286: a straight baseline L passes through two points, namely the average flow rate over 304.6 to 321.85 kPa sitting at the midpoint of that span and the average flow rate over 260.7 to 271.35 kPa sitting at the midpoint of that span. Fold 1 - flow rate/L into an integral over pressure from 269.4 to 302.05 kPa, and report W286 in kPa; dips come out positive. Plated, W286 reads 2.39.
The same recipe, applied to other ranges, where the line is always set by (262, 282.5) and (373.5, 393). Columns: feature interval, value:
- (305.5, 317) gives -1.4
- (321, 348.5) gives -1.5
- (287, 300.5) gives -0.1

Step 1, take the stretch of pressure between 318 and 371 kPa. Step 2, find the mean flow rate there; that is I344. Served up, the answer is 22.3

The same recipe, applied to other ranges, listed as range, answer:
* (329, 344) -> 22.5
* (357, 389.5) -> 23.4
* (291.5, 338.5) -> 22.7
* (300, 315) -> 21.4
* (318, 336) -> 24.2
